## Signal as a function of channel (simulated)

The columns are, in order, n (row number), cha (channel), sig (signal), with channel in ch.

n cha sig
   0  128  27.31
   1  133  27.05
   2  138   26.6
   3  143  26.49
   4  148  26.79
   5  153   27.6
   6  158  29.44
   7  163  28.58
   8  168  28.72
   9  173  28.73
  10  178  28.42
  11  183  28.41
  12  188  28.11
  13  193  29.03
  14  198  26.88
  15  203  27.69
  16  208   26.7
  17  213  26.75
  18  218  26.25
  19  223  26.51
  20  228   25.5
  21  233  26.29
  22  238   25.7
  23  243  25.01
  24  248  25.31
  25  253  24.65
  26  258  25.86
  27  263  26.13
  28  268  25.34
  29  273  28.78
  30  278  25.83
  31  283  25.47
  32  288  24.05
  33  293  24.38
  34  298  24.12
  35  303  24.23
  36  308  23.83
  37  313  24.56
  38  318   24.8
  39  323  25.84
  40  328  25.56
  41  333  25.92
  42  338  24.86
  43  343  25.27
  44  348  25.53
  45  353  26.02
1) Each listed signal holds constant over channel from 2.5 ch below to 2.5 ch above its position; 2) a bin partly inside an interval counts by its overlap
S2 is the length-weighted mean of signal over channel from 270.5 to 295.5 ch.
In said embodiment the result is 25.7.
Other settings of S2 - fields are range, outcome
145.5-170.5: 28.2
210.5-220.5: 26.5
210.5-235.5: 26.3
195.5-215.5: 27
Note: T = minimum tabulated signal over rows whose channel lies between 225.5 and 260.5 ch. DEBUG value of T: 24.65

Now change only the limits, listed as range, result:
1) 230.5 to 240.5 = 25.7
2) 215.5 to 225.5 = 26.25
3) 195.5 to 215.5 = 26.7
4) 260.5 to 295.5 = 24.05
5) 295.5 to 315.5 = 23.83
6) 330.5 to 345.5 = 24.86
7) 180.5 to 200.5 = 26.88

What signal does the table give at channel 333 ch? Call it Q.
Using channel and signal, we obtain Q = 25.92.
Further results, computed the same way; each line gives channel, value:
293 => 24.38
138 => 26.6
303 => 24.23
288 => 24.05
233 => 26.29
